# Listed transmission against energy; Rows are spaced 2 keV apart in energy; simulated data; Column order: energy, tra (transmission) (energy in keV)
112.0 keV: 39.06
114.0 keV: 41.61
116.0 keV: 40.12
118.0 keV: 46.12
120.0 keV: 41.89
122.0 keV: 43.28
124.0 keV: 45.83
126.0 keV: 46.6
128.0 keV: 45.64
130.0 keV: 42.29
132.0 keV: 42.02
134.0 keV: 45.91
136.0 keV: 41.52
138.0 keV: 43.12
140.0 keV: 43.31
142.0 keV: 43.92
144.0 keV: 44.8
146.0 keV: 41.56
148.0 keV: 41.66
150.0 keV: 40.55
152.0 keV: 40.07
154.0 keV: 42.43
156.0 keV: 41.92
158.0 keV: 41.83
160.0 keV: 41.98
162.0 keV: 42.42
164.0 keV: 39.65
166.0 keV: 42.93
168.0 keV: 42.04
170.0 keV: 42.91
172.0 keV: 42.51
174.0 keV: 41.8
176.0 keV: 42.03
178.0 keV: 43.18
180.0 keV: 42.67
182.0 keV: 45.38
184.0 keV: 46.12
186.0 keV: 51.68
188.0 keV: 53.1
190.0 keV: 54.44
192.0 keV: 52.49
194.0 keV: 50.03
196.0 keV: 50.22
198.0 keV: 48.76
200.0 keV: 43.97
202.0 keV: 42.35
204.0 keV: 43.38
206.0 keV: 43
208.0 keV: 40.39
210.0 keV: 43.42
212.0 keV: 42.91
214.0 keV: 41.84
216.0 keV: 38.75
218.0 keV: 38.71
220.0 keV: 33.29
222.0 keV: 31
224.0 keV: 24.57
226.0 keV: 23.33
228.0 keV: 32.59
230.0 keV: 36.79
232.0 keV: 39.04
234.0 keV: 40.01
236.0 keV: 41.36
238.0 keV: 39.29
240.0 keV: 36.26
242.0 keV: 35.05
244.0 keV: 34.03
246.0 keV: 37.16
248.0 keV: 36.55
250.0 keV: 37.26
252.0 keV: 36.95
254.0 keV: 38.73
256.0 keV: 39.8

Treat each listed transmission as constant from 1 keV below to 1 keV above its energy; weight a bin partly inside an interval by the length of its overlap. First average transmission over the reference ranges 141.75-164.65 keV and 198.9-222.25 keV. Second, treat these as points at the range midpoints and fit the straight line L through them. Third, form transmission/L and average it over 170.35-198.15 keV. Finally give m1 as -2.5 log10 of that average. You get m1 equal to -0.15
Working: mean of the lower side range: 41.9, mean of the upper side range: 40.6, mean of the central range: 47.3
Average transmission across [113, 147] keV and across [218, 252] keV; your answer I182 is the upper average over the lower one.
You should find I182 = 0.81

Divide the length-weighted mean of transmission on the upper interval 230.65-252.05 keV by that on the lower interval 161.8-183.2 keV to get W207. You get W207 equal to 0.9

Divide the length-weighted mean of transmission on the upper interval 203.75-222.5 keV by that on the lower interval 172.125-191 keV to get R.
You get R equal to 0.9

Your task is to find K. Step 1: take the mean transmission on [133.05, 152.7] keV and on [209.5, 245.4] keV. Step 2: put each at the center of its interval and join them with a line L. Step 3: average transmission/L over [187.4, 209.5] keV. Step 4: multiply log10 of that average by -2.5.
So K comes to -0.23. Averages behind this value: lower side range 42.7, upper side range 36.1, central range 47.3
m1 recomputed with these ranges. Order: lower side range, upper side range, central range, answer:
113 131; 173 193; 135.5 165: 0.082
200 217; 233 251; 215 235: 0.177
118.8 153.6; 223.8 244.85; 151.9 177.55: -0.030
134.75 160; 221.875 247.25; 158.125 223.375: -0.134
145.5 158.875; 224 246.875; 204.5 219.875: -0.106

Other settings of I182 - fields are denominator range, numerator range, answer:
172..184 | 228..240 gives 0.89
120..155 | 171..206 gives 1.08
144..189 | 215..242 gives 0.81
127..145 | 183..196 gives 1.17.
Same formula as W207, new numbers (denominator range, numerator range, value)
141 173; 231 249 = 0.89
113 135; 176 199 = 1.11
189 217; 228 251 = 0.82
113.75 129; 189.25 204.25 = 1.10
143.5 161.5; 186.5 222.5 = 1.06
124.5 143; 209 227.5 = 0.80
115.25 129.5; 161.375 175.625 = 0.95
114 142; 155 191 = 1.02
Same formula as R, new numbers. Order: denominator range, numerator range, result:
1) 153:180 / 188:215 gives 1.10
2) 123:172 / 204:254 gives 0.86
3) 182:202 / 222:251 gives 0.71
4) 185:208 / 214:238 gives 0.73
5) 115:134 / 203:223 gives 0.90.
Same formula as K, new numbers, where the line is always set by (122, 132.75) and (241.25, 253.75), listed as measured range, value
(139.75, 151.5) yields 0.018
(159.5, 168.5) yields 0.005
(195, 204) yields -0.163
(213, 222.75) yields 0.043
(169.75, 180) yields -0.032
